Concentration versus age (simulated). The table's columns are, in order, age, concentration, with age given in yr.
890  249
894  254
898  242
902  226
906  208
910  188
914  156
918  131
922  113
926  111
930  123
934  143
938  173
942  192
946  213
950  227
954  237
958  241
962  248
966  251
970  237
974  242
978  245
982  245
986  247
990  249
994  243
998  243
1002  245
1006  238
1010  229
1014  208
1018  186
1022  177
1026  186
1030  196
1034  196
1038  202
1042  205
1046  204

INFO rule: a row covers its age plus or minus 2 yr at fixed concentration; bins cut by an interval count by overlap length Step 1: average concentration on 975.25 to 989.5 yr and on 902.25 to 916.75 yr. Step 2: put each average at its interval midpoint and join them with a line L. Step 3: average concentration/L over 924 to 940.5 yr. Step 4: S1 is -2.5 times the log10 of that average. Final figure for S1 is 0.42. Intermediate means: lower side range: 186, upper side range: 246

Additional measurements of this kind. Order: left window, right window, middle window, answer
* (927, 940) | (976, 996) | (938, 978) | -0.20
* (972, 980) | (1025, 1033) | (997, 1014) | -0.10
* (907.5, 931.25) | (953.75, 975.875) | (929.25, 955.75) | 0.03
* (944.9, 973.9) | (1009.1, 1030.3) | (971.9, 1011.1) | -0.13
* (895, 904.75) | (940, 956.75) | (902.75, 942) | 0.42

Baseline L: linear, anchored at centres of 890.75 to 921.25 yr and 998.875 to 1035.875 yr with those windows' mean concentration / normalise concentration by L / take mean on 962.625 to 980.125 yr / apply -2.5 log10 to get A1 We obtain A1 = -0.19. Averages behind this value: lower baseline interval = 199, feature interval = 244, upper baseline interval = 208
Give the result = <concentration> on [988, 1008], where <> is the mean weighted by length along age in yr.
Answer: 244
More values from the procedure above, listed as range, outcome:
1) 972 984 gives 244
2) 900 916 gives 194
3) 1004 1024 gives 208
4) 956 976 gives 244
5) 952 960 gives 239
